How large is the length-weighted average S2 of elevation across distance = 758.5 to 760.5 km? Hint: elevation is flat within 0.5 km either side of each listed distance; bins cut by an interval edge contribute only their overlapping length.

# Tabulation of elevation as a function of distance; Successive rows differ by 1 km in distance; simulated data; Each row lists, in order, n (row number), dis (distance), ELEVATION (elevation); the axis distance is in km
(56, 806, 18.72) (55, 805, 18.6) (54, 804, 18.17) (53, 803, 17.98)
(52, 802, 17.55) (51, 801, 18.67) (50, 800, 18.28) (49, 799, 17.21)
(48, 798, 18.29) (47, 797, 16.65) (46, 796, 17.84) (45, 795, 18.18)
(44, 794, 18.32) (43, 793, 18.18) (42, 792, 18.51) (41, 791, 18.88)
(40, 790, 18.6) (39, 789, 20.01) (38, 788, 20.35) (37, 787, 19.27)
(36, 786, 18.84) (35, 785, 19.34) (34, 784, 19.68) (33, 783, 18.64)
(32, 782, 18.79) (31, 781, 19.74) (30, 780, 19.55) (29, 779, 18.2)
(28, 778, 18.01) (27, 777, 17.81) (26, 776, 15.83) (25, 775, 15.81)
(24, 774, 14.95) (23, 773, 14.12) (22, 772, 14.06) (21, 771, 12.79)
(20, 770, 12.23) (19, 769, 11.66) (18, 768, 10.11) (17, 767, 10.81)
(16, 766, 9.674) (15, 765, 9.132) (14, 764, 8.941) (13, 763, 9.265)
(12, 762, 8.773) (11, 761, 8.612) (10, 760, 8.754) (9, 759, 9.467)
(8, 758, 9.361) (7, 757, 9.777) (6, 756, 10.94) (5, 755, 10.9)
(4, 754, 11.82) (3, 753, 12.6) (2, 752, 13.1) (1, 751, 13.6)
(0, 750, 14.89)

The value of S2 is 9.11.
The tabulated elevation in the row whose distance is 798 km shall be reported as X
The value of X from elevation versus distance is 18.29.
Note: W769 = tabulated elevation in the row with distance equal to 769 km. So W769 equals 11.66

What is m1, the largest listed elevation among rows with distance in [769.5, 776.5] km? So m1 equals 15.83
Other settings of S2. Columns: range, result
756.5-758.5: 9.57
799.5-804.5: 18.1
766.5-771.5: 11.5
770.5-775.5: 14.3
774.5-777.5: 16.5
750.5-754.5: 12.8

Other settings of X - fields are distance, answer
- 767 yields 10.81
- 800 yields 18.28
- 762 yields 8.773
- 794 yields 18.32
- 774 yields 14.95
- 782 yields 18.79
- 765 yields 9.132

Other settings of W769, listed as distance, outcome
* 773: 14.12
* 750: 14.89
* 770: 12.23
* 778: 18.01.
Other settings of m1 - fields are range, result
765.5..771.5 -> 12.79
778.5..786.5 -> 19.74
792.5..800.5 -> 18.32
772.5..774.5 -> 14.95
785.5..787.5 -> 19.27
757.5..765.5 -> 9.467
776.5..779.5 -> 18.2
